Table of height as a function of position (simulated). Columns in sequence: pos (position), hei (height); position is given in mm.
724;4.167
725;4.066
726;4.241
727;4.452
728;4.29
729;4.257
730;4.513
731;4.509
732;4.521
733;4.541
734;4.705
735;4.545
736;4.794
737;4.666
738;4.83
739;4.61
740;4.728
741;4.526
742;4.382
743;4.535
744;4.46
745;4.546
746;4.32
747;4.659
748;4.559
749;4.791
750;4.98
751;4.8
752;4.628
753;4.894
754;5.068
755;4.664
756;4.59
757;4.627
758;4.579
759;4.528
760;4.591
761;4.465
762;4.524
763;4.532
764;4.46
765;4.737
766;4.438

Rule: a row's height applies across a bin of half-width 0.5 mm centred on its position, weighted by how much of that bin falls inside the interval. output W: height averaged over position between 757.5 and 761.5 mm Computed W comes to 4.54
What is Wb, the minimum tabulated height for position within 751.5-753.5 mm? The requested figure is 4.628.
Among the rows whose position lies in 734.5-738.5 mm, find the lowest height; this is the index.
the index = 4.545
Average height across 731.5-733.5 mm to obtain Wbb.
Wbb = 4.53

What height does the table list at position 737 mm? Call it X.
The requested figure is 4.666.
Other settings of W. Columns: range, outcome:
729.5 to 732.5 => 4.51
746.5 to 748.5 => 4.61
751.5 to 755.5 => 4.81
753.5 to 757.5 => 4.74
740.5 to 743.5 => 4.48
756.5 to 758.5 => 4.6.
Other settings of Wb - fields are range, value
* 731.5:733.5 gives 4.521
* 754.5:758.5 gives 4.579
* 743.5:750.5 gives 4.32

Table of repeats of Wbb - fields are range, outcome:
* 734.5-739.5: 4.69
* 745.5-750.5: 4.66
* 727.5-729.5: 4.27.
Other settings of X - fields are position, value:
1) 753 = 4.894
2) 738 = 4.83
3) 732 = 4.521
